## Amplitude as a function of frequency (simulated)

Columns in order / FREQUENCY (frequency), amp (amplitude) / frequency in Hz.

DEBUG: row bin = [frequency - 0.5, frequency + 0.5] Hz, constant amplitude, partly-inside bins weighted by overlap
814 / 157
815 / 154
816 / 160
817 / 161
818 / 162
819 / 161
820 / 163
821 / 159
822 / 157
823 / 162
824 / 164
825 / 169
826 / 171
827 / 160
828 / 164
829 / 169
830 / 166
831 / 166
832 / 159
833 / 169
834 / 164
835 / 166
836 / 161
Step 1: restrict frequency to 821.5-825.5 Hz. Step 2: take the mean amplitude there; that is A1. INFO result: 163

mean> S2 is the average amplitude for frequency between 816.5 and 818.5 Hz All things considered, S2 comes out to 162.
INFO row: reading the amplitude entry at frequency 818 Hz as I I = 162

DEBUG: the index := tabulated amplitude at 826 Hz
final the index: 171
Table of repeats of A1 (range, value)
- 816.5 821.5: 161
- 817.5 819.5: 162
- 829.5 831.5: 166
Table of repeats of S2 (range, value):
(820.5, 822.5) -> 158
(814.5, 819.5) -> 160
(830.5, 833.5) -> 165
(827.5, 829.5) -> 166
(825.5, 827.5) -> 166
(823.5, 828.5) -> 166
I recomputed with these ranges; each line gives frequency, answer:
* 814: 157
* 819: 161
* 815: 154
